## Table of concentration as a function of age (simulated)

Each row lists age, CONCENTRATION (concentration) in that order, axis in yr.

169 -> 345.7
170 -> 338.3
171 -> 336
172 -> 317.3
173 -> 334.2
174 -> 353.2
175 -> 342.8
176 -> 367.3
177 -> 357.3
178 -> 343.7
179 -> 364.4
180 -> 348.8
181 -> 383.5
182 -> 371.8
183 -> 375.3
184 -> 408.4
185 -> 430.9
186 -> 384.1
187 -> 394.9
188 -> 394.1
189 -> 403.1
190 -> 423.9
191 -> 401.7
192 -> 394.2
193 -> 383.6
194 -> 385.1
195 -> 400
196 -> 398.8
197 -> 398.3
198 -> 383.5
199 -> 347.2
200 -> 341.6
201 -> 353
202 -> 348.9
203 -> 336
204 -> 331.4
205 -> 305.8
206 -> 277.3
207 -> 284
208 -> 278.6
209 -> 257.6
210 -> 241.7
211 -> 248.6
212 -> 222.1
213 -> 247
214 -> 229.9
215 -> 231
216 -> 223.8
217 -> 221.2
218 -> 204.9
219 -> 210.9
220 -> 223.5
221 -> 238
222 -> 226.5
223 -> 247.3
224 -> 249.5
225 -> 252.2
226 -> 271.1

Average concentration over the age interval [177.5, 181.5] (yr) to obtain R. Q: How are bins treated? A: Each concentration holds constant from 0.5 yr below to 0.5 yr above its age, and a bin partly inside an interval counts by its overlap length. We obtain 360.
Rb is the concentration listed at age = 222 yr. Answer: 226.5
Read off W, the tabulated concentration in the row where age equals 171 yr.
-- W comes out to 336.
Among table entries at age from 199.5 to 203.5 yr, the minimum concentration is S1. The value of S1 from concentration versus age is 336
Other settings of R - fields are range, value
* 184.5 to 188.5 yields 401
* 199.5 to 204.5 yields 342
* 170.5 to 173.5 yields 329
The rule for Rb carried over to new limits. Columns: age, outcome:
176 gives 367.3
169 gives 345.7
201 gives 353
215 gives 231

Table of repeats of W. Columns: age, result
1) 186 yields 384.1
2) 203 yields 336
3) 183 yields 375.3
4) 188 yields 394.1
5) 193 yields 383.6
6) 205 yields 305.8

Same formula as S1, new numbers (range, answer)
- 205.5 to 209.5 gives 257.6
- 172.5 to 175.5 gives 334.2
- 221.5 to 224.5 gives 226.5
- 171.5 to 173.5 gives 317.3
